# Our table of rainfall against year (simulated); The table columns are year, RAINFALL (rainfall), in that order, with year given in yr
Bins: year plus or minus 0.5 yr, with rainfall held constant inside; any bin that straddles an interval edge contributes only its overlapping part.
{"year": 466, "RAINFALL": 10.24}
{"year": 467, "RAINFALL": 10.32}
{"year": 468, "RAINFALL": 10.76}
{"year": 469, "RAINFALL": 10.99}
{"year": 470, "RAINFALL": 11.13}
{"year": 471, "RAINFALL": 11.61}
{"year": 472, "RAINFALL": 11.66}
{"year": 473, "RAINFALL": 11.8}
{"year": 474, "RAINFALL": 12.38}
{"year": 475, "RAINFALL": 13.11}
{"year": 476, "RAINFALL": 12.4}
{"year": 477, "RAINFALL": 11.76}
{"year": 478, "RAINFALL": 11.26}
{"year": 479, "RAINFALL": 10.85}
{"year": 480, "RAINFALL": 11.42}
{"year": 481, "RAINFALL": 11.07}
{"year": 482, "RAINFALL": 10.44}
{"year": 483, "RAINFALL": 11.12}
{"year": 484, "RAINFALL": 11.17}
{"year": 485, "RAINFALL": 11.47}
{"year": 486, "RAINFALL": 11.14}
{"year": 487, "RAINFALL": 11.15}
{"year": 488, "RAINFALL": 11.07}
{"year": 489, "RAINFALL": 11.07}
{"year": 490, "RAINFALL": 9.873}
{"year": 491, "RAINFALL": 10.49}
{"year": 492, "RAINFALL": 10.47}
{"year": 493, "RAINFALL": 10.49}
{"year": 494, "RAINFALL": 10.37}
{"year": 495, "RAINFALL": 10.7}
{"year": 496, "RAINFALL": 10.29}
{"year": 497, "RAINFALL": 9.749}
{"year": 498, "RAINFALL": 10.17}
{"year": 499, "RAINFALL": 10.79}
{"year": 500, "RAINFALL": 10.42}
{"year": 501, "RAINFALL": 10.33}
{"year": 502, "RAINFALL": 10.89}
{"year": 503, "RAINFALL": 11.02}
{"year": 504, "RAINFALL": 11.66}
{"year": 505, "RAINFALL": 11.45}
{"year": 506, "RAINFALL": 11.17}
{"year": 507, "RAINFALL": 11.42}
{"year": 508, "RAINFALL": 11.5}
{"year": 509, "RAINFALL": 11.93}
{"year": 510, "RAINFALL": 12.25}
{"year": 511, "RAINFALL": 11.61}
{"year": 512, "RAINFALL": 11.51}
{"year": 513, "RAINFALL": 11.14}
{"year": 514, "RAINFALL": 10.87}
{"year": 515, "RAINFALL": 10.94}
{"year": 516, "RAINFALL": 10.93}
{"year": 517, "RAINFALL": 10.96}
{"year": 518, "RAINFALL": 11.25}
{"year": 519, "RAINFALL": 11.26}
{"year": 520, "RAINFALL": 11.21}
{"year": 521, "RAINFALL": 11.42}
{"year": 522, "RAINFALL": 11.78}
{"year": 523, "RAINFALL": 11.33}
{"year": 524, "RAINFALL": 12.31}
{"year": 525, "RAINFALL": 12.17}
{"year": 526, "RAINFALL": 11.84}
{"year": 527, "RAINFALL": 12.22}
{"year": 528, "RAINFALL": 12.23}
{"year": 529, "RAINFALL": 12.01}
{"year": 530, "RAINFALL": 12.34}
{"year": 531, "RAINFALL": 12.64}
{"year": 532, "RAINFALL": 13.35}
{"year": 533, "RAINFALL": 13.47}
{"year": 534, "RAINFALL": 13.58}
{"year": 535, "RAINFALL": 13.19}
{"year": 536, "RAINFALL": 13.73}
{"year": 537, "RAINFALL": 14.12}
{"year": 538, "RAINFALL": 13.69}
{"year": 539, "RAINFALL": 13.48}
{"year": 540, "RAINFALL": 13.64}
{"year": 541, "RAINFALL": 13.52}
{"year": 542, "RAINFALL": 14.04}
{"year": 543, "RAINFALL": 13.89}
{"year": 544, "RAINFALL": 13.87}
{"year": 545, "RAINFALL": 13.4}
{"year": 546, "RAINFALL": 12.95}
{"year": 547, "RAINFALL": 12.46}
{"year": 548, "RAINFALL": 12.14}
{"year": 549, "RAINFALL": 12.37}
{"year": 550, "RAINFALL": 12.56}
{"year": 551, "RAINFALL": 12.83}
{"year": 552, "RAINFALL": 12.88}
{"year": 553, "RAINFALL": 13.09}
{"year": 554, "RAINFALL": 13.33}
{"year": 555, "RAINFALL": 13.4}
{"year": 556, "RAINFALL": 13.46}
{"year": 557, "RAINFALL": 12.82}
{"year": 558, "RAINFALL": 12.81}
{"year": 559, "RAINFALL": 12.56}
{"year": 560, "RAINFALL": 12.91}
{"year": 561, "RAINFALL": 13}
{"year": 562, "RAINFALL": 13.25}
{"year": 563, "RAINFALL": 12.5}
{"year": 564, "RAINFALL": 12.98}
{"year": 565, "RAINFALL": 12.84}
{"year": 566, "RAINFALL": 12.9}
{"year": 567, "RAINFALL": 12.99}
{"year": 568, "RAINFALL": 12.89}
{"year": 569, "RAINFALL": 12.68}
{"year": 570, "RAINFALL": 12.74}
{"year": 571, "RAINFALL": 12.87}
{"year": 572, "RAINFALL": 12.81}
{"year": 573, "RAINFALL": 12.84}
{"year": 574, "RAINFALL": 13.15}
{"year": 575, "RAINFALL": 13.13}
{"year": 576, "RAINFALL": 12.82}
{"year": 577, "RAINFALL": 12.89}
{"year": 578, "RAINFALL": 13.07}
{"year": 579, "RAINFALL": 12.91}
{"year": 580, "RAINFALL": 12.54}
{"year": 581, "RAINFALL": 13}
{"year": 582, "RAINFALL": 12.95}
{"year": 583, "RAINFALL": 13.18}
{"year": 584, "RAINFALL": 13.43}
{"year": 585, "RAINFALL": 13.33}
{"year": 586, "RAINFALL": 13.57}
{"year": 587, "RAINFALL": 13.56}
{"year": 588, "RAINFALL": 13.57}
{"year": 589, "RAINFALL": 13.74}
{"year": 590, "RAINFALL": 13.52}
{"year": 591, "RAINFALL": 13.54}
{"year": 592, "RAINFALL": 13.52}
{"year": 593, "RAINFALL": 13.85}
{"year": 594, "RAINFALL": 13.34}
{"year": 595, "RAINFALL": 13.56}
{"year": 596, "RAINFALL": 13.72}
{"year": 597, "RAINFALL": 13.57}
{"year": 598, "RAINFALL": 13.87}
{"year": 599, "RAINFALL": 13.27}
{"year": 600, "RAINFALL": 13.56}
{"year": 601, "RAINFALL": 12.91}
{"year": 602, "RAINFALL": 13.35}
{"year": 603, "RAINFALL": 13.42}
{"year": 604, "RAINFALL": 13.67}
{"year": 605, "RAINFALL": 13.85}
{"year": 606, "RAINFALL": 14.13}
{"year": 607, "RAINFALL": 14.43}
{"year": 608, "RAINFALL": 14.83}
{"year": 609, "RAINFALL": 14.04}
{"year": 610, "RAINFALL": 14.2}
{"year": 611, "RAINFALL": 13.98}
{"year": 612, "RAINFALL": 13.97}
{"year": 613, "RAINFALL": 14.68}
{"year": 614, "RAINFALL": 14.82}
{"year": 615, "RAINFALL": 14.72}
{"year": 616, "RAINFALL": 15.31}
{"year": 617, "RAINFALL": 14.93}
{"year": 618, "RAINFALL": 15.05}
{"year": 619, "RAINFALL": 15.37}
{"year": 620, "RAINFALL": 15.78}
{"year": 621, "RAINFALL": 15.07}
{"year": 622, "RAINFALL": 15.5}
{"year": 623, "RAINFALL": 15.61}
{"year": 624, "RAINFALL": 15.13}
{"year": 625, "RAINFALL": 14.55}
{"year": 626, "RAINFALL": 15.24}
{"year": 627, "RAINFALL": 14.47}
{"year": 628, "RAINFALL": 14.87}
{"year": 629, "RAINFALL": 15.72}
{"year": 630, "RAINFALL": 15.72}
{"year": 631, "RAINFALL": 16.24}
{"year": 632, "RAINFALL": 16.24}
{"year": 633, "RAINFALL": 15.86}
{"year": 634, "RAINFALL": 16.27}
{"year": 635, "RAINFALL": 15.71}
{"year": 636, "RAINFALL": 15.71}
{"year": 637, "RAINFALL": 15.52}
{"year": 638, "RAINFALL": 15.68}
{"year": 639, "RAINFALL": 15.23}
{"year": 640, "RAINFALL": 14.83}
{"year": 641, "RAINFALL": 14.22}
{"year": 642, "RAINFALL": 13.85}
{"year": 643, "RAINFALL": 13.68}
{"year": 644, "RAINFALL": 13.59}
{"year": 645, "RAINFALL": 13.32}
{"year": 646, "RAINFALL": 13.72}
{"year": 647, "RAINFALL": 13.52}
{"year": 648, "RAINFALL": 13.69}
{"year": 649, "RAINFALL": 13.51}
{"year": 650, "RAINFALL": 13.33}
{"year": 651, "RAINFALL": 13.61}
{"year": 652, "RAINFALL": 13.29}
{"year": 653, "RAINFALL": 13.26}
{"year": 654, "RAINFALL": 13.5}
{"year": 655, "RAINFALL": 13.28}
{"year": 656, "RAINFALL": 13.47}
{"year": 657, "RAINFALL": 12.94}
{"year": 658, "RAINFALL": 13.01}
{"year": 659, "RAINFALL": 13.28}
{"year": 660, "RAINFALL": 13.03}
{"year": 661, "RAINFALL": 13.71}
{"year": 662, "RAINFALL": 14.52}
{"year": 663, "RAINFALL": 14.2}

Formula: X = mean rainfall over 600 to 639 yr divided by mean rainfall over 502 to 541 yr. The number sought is 1.2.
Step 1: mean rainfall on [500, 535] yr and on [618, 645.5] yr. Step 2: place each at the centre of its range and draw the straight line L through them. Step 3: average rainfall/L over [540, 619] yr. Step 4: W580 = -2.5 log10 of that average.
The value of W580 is 0.01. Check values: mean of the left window 11.7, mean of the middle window 13.4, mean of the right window 15.1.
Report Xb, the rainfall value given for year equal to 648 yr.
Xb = 13.69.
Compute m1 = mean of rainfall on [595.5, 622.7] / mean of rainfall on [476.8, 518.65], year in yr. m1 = 1.30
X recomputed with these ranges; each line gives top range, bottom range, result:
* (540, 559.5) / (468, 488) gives 1.14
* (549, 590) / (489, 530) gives 1.17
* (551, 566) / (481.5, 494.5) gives 1.20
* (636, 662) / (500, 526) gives 1.22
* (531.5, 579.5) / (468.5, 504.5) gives 1.19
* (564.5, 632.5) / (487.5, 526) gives 1.26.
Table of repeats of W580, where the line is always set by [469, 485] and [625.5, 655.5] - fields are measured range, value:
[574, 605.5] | 0.02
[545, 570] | 0.01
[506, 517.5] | 0.07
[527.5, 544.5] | -0.06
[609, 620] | -0.05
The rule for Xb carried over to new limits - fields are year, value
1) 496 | 10.29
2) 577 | 12.89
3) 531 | 12.64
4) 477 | 11.76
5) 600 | 13.56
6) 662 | 14.52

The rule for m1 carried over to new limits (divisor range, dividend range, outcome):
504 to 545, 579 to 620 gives 1.13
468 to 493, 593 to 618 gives 1.25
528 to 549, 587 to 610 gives 1.04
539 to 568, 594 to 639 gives 1.13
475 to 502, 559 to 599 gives 1.21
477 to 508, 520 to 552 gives 1.18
